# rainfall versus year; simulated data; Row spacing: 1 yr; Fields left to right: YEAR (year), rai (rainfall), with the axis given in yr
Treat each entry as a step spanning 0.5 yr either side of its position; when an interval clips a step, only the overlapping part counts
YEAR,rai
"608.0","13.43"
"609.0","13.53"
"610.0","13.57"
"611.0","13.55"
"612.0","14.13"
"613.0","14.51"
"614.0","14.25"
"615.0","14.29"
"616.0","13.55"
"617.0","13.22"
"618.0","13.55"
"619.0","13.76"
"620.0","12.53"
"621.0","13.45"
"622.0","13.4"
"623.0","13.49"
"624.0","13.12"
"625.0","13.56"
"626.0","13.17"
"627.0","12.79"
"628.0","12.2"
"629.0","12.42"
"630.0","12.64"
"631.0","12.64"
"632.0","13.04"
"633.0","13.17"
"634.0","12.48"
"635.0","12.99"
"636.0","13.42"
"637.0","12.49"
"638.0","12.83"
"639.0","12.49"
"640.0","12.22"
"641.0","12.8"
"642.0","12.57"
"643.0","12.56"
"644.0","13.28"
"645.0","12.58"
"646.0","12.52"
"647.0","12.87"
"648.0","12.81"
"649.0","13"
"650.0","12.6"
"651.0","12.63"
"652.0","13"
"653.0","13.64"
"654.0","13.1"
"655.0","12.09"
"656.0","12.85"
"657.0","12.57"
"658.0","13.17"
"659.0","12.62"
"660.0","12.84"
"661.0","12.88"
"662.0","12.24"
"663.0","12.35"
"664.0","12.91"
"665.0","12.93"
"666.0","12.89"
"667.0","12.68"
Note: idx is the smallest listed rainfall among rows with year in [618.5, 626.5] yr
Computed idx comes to 12.53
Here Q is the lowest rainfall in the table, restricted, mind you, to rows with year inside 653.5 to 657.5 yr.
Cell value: 12.09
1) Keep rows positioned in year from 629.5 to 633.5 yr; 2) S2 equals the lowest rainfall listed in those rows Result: 12.64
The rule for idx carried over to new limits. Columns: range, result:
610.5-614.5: 13.55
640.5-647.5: 12.52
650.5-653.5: 12.63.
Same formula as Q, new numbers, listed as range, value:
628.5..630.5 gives 12.42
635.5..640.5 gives 12.22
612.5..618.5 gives 13.22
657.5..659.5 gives 12.62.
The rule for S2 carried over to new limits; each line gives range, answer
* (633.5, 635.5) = 12.48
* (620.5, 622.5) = 13.4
